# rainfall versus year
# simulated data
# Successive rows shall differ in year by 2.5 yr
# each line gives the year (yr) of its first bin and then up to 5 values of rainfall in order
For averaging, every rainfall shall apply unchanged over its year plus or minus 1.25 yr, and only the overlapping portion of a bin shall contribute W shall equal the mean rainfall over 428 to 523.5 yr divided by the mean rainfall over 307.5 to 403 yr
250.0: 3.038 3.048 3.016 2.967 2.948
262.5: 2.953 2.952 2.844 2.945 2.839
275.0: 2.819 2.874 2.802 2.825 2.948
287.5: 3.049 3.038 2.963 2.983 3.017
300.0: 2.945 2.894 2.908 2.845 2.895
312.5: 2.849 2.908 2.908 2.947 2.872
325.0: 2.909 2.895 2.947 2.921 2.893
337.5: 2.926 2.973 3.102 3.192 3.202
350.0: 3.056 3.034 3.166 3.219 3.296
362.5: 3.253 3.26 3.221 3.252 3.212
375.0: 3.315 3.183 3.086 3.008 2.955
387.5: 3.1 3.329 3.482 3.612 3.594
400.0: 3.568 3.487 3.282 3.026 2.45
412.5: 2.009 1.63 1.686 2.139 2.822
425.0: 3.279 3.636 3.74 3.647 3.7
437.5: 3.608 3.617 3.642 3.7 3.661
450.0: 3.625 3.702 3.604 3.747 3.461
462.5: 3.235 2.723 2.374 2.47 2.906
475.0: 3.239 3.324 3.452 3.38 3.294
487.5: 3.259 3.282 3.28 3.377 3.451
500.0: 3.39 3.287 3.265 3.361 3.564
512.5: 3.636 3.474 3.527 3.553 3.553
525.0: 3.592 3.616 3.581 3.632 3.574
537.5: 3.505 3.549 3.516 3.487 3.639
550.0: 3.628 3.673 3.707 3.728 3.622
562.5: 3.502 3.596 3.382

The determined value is 1.09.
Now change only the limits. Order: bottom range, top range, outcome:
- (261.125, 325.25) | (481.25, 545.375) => 1.19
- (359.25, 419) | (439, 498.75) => 1.09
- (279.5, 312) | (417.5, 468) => 1.14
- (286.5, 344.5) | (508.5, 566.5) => 1.22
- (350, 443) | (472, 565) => 1.11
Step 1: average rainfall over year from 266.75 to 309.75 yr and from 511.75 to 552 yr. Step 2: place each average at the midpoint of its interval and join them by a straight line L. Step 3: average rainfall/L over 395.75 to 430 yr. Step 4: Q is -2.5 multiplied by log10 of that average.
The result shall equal 0.137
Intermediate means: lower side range 2.91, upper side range 3.57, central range 2.86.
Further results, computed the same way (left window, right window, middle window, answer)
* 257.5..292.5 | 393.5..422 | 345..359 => -0.11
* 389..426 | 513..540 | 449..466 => -0.09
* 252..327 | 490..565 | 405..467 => 0.05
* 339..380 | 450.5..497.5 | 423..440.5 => -0.11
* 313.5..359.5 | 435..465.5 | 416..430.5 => 0.21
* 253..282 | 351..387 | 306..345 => 0.05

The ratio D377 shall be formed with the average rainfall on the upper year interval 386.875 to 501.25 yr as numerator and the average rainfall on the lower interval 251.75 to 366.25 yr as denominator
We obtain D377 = 1.1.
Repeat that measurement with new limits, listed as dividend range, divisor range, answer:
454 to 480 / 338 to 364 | 0.99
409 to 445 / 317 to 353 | 1.01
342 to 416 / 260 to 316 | 1.07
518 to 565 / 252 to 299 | 1.22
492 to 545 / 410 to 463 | 1.09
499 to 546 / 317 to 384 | 1.14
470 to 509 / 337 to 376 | 1.03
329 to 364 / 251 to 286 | 1.06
